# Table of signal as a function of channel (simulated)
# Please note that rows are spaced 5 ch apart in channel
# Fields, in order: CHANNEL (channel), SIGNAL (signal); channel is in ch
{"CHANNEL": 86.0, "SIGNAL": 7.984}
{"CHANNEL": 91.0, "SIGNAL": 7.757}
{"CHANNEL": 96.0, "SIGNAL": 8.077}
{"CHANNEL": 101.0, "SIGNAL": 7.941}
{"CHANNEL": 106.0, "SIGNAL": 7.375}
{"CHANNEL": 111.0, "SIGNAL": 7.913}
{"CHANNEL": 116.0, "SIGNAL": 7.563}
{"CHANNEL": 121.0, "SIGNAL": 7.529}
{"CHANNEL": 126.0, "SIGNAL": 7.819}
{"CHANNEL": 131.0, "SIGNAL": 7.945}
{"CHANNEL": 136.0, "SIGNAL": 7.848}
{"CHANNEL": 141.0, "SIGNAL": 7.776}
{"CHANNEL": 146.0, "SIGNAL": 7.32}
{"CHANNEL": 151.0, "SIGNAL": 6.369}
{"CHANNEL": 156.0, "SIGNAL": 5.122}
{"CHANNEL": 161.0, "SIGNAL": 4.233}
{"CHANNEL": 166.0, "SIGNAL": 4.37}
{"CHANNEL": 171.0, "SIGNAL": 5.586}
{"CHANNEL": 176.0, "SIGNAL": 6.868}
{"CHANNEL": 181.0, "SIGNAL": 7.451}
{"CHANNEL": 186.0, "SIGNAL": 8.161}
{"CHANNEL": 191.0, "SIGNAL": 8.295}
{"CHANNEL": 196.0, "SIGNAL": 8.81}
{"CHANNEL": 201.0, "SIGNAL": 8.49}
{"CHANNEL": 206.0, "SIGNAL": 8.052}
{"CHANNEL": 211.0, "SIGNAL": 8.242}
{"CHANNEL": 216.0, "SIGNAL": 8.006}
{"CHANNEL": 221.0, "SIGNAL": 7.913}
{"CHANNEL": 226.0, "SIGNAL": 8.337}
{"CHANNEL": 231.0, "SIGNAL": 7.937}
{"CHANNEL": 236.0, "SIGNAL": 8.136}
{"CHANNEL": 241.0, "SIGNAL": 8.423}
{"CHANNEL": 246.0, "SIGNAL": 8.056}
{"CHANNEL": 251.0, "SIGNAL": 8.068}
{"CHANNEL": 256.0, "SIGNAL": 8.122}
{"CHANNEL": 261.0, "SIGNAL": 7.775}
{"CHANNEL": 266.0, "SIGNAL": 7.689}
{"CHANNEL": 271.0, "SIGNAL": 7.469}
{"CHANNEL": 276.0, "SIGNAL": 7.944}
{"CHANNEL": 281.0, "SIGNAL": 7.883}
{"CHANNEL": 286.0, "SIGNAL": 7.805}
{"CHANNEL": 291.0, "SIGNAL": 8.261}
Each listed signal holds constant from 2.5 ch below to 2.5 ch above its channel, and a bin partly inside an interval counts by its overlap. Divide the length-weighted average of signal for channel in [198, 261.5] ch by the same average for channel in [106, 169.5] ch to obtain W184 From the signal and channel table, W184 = 1.19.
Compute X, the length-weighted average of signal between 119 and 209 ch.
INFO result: 7.12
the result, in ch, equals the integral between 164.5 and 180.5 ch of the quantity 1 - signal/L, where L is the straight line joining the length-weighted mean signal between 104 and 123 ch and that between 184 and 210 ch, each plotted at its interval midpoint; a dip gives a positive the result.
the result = 4.4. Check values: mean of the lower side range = 7.6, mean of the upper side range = 8.36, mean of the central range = 5.92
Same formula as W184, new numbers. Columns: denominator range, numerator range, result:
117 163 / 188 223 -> 1.19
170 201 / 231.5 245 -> 1.07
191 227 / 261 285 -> 0.94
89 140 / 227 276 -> 1.03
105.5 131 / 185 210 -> 1.09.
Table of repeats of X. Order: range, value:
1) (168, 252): 7.91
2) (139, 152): 7.22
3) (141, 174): 5.69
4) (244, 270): 7.91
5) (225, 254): 8.15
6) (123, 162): 6.91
